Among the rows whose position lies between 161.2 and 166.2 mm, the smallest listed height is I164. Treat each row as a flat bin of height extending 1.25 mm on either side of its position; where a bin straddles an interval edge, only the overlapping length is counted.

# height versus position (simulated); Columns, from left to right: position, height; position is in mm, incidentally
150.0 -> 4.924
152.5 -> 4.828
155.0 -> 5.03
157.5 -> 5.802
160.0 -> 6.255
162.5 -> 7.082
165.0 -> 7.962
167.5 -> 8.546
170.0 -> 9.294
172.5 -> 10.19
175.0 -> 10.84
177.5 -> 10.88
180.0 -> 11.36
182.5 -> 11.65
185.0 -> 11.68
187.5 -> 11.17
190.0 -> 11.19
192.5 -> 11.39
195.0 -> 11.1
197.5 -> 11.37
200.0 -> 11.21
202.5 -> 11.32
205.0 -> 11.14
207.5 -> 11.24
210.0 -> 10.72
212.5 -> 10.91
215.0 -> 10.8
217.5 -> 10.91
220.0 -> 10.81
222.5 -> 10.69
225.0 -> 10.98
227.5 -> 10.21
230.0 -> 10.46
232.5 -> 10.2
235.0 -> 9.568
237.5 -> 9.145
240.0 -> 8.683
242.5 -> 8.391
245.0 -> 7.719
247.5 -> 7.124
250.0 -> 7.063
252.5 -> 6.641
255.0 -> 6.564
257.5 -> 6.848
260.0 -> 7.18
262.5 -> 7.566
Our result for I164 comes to 7.082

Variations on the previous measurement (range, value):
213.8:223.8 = 10.69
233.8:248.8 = 7.124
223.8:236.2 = 9.568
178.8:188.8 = 11.17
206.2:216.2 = 10.72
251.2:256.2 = 6.564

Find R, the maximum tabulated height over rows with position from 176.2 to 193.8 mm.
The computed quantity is 11.68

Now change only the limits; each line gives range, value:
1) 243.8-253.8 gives 7.719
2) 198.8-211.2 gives 11.32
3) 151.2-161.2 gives 6.255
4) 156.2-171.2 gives 9.294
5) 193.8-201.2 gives 11.37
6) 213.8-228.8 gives 10.98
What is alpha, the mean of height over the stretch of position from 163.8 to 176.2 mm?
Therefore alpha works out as 9.37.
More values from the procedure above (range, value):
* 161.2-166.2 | 7.5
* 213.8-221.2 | 10.8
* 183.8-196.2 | 11.3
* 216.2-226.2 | 10.8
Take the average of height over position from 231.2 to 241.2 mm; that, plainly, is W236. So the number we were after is 9.41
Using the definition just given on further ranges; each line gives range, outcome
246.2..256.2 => 6.85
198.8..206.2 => 11.2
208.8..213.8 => 10.8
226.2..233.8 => 10.3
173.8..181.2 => 11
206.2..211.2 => 11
